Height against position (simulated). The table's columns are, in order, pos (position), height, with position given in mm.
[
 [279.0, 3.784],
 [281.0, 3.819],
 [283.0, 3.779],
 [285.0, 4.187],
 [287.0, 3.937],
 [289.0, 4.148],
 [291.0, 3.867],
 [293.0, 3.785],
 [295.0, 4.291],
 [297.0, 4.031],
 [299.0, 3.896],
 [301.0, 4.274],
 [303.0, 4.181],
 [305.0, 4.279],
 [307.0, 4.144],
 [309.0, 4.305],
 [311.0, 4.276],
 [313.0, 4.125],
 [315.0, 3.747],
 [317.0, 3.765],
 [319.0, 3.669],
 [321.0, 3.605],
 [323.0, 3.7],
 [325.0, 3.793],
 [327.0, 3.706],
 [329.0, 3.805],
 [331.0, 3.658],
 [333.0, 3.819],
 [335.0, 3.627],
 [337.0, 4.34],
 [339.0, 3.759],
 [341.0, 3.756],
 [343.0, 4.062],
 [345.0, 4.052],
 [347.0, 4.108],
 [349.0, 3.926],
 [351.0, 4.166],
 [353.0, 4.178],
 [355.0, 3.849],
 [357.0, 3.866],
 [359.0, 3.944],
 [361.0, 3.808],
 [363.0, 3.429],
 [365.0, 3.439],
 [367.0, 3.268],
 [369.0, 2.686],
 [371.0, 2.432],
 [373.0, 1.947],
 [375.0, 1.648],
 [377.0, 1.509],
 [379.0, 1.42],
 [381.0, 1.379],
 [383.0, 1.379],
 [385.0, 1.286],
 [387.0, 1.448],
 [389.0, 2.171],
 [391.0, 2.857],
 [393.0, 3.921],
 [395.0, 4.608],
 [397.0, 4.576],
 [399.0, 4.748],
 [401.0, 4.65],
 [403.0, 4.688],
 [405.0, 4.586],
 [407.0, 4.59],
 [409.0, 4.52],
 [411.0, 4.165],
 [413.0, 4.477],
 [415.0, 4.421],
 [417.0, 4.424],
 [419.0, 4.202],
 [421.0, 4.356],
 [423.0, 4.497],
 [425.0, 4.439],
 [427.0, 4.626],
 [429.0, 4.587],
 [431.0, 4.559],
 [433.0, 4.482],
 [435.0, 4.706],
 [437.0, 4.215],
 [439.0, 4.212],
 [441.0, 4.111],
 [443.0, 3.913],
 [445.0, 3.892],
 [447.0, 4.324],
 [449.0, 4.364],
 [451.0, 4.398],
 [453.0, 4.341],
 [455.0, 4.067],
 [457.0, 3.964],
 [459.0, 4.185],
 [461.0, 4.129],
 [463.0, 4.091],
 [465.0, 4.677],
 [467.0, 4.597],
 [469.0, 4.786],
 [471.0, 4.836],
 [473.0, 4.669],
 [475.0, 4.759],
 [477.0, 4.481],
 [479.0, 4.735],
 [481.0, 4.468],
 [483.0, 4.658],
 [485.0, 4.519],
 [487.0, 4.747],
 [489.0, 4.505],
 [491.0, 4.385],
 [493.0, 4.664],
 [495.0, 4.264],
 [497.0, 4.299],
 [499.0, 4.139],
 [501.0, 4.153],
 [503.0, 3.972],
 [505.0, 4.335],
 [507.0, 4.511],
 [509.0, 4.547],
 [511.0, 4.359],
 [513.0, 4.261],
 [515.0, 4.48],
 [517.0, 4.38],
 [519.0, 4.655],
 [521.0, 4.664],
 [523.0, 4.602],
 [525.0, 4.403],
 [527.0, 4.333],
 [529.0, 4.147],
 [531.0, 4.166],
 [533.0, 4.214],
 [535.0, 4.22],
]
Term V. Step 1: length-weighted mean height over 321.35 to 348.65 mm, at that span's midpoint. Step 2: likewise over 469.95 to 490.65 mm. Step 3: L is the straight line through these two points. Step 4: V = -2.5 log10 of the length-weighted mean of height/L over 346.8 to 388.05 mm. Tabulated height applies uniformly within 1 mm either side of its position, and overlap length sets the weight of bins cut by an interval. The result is 0.39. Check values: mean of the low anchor 3.86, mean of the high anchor 4.63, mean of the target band 2.79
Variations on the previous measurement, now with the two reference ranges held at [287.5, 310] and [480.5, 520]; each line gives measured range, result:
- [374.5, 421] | 0.24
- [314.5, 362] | 0.08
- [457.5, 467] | 0.02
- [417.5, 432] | -0.04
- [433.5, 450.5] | 0.02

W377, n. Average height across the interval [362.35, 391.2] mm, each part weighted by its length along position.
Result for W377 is 2.12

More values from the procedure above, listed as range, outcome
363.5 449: 3.64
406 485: 4.41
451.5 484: 4.46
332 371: 3.76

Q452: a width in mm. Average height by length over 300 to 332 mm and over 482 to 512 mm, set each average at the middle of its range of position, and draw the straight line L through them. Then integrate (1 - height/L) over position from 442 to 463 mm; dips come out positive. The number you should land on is 0.66 mm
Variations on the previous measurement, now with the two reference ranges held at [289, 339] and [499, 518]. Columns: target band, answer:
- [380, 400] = 6.2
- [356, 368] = 1.2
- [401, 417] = -1.4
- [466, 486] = -1.8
